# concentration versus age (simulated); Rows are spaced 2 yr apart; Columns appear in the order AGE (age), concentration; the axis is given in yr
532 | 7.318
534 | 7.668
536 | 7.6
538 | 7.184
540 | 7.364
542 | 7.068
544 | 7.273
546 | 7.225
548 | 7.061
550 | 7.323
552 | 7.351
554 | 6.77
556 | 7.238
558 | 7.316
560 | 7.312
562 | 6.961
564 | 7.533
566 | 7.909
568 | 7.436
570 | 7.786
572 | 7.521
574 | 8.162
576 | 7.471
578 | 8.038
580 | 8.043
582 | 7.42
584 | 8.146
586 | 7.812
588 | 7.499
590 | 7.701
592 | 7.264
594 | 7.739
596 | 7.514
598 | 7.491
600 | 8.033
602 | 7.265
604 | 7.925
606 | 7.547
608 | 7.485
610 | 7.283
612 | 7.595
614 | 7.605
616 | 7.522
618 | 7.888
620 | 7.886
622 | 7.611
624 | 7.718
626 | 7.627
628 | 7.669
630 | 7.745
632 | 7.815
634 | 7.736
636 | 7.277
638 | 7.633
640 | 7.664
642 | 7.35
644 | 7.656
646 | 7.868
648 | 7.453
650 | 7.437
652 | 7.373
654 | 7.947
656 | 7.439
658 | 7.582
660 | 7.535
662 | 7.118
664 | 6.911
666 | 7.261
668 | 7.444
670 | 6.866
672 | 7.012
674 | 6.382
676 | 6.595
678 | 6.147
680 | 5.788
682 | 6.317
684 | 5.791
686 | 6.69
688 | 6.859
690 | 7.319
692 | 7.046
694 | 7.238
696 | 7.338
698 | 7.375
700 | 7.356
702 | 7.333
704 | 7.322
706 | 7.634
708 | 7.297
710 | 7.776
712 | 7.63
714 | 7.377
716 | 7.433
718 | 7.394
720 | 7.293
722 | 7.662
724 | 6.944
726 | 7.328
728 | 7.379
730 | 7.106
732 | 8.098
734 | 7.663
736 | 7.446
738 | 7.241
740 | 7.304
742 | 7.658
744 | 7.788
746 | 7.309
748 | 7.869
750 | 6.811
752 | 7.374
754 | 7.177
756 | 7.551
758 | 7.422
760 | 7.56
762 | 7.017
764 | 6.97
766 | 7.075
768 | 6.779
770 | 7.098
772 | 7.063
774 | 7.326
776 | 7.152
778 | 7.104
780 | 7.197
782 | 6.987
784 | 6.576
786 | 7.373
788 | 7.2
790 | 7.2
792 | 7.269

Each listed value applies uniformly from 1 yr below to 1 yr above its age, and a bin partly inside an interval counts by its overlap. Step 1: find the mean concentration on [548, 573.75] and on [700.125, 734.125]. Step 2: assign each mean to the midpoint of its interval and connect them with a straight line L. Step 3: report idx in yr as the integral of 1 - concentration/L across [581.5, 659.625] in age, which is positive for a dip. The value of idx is -2.3 yr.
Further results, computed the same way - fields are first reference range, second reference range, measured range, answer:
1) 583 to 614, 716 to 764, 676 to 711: 2.4 yr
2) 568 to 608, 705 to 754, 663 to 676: 1.0 yr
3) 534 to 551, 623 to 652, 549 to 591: -1.0 yr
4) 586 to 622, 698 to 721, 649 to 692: 3.2 yr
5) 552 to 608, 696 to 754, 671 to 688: 2.5 yr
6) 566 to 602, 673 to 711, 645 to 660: -0.8 yr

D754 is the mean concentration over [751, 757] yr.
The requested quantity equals 7.37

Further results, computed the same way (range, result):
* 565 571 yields 7.71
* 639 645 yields 7.56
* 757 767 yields 7.21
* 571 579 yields 7.8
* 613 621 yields 7.73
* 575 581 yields 7.85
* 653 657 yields 7.69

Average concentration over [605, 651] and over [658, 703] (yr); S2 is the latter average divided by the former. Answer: 0.91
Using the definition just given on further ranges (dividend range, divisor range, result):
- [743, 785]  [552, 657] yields 0.95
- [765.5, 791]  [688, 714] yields 0.96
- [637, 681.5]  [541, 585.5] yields 0.96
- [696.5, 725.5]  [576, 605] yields 0.96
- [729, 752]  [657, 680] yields 1.08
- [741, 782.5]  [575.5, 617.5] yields 0.95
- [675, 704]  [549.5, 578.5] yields 0.91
